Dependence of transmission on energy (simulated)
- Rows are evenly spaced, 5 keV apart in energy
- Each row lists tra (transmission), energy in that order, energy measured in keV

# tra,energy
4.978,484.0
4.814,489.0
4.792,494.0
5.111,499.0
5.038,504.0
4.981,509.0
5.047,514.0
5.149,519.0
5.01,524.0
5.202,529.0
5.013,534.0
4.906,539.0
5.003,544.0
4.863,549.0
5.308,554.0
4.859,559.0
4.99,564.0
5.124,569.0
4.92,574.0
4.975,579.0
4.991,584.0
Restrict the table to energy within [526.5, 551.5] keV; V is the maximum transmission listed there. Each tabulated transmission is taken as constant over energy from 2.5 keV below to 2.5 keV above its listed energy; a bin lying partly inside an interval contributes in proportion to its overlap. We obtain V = 5.202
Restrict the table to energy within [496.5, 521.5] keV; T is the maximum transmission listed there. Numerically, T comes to 5.149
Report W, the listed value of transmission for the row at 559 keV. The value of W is 4.859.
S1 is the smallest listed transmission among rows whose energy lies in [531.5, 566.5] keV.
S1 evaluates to 4.859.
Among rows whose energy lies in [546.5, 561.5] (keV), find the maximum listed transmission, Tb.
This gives 5.308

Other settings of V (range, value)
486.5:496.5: 4.814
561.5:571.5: 5.124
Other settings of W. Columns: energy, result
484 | 4.978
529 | 5.202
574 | 4.92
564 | 4.99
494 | 4.792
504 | 5.038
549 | 4.863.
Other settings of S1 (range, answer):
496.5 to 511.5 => 4.981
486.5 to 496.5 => 4.792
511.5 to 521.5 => 5.047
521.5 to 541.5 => 4.906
